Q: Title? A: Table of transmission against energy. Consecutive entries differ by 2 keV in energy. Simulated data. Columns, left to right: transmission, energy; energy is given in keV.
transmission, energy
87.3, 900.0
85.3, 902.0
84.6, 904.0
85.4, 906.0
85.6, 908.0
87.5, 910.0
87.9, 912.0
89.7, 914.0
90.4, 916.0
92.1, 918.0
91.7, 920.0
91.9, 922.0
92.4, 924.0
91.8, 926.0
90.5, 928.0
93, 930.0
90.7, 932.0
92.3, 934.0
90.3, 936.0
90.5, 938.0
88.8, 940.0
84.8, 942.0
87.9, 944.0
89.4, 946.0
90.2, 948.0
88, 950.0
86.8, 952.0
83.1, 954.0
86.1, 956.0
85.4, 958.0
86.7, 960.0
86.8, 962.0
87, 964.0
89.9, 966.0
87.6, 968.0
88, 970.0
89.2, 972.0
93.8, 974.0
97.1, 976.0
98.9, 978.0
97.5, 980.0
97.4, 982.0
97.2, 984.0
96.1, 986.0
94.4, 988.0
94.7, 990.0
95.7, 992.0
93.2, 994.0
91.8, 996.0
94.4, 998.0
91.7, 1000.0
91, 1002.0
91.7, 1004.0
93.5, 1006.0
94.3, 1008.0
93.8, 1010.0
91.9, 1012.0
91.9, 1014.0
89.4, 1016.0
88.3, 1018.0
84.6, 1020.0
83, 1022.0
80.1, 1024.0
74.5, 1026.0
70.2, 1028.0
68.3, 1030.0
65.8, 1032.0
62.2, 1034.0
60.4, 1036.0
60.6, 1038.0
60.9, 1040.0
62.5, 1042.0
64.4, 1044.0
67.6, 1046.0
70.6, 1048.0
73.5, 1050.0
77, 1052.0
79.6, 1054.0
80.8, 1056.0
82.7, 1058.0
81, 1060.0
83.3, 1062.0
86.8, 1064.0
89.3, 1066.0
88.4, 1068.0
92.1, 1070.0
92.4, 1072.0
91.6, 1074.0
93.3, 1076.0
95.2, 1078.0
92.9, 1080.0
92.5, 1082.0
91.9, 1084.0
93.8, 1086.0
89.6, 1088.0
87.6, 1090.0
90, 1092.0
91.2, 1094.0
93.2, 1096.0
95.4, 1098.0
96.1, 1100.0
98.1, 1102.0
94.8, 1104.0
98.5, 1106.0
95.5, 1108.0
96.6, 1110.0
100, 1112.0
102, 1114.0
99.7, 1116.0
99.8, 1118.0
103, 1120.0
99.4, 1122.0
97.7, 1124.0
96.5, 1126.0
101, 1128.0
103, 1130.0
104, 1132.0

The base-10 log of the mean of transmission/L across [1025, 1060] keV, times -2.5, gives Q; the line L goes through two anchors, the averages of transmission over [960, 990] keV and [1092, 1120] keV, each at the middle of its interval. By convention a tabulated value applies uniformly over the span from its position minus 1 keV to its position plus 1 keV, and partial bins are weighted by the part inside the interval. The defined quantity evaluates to 0.33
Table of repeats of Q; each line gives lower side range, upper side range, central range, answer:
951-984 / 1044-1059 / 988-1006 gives -0.10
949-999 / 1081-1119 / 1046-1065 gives 0.19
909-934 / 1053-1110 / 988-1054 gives 0.13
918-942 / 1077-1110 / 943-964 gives 0.05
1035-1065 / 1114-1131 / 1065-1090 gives -0.11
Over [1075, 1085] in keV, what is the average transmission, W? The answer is 93.2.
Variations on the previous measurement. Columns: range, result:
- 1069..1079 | 92.9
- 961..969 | 87.8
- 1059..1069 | 85.8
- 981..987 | 96.9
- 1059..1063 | 82.2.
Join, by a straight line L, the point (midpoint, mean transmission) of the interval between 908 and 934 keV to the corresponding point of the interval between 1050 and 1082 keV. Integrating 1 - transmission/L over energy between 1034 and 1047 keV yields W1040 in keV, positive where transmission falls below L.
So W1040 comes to 3.7 keV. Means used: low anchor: 90.7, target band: 62.7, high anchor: 86.8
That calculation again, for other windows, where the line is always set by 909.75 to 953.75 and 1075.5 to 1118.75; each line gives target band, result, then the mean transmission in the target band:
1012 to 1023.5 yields 0.6 keV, 87.5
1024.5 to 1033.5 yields 2.2 keV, 69.9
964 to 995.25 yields -0.8 keV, 93.8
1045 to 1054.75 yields 2.1 keV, 73.5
